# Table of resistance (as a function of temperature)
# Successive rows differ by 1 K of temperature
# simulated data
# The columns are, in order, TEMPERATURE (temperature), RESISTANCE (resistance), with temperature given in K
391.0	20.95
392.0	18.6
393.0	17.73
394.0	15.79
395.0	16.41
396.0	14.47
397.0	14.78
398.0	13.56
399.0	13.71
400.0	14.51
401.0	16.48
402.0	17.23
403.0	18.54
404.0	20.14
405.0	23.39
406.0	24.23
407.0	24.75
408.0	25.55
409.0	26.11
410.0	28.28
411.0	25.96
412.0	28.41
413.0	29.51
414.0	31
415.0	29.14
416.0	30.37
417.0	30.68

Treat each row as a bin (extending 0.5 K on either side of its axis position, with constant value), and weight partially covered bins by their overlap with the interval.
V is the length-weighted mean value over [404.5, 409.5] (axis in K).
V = 24.8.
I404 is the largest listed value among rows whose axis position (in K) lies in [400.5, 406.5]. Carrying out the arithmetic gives 24.23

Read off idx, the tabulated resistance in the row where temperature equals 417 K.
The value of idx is 30.68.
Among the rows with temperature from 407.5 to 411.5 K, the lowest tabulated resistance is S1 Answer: 25.55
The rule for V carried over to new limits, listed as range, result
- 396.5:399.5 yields 14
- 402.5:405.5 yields 20.7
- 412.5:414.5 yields 30.3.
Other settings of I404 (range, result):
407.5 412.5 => 28.41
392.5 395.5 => 17.73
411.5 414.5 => 31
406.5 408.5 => 25.55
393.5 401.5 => 16.48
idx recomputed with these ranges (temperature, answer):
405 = 23.39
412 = 28.41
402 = 17.23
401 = 16.48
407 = 24.75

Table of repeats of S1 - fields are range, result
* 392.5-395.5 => 15.79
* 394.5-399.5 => 13.56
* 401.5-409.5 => 17.23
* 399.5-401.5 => 14.51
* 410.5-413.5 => 25.96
